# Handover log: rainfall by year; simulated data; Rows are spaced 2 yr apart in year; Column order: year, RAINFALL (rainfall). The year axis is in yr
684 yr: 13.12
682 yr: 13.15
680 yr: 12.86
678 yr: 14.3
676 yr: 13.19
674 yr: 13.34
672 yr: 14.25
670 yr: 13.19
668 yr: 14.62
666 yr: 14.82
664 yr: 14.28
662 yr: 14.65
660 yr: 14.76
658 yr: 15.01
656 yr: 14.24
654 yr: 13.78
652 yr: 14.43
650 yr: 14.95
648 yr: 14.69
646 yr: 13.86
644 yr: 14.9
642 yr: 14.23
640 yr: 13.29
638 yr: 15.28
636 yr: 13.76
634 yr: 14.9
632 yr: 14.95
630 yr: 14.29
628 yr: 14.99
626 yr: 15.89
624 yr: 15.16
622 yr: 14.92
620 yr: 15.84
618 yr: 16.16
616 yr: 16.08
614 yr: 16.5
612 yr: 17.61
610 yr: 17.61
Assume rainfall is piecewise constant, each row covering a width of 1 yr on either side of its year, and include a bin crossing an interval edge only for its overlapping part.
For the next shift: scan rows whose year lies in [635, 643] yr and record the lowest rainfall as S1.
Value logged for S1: 13.29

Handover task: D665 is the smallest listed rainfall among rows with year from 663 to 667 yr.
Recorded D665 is 14.28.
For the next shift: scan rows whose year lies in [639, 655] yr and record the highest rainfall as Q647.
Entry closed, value 14.95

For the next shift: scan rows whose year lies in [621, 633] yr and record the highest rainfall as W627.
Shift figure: 15.89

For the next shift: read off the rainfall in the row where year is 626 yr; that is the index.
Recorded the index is 15.89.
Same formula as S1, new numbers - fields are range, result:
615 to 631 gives 14.29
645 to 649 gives 13.86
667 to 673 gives 13.19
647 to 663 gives 13.78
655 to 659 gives 14.24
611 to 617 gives 16.08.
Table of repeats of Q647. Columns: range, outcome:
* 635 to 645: 15.28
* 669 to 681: 14.3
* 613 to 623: 16.5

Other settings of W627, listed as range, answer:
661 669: 14.82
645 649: 14.69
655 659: 15.01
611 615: 17.61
